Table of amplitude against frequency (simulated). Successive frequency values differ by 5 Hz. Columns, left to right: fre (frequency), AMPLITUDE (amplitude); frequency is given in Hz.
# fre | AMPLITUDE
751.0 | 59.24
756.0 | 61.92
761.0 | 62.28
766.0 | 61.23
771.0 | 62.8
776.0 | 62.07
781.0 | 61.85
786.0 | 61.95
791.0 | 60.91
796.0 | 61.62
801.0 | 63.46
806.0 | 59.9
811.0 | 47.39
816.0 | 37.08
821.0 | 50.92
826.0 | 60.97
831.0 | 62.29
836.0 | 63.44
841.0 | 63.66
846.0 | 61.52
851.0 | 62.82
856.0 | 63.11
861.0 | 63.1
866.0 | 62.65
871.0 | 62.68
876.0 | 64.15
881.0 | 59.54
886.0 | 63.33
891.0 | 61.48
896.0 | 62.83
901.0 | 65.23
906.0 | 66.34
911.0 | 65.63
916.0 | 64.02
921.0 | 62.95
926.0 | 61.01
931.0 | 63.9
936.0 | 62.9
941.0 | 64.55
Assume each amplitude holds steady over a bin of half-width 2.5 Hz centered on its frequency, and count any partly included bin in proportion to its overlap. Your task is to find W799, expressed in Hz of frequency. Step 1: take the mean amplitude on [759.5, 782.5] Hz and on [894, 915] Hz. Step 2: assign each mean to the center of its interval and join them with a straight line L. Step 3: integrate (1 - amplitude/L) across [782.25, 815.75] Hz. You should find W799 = 2.6 Hz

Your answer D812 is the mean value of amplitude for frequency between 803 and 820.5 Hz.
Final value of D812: 48.9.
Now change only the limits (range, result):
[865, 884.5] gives 62.3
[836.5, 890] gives 62.7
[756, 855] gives 59.5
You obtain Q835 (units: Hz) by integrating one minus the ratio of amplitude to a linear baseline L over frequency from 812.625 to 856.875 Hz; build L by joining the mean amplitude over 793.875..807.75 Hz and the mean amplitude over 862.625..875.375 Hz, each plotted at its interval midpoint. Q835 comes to 3.07 Hz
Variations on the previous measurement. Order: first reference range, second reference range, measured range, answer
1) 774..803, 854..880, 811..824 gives 3.55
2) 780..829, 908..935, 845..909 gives -2.31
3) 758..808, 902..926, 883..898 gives 0.35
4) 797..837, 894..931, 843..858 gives -1.01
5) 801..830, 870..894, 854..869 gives -0.91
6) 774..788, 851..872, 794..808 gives 0.10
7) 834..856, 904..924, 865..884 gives 0.41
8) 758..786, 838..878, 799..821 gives 3.82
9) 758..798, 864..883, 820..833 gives 0.70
